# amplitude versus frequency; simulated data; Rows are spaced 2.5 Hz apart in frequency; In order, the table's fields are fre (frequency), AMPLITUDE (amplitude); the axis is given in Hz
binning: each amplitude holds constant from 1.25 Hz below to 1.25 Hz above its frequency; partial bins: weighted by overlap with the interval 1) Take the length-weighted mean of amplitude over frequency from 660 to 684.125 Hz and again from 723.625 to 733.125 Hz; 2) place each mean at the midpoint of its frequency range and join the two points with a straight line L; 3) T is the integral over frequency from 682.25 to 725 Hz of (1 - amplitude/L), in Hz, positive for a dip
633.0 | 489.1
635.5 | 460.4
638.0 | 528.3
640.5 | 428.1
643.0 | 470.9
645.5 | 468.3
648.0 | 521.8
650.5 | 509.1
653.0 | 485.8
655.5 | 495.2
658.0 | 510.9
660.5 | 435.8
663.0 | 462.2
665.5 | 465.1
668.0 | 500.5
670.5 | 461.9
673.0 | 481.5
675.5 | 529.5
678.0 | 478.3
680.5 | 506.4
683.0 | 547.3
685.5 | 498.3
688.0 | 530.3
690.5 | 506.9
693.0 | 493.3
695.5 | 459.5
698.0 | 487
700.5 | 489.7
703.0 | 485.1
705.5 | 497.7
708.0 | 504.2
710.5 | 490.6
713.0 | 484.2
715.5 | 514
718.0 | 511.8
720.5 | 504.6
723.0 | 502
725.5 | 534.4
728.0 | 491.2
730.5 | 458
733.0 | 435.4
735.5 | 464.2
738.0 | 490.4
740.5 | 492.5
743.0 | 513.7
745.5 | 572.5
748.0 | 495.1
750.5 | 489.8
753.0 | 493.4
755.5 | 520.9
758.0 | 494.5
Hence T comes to -1.2 Hz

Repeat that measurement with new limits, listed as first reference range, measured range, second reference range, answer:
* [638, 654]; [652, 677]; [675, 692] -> 0.8 Hz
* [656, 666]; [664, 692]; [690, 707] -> -1.3 Hz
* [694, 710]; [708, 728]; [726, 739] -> -1.1 Hz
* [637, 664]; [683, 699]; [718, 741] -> -0.5 Hz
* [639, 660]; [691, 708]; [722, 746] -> 0.1 Hz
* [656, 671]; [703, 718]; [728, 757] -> -0.4 Hz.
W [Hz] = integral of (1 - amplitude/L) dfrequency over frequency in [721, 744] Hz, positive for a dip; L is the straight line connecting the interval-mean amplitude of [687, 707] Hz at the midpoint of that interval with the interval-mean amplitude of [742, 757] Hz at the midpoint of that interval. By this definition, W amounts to 0.9 Hz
